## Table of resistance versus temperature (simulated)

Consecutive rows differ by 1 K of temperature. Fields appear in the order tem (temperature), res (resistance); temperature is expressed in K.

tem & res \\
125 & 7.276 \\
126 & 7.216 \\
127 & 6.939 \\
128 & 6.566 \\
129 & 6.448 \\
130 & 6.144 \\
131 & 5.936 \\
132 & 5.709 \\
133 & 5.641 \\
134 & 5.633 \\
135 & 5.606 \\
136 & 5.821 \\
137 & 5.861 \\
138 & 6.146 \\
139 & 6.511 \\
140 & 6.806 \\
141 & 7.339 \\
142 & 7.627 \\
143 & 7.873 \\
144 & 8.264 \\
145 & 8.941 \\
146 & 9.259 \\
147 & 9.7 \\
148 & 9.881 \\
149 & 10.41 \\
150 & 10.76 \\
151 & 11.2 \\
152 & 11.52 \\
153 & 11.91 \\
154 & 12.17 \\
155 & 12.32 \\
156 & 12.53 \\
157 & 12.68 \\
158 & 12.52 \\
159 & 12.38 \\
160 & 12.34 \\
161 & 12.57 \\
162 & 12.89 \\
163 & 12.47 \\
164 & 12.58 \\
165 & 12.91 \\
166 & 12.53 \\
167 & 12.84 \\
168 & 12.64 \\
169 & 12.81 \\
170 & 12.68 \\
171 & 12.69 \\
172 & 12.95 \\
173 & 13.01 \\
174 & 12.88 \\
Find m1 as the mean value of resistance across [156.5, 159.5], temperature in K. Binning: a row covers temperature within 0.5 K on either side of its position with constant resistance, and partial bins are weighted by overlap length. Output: 12.5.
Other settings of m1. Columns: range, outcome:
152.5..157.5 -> 12.3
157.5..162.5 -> 12.5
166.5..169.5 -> 12.8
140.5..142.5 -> 7.48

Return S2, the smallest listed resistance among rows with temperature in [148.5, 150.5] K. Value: 10.41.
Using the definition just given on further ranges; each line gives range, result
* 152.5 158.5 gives 11.91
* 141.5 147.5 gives 7.627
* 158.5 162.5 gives 12.34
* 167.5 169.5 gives 12.64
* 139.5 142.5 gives 6.806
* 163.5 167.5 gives 12.53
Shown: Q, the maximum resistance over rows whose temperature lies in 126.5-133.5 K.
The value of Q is 6.939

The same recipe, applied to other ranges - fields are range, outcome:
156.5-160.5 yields 12.68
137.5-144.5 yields 8.264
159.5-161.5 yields 12.57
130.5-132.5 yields 5.936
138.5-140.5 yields 6.806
